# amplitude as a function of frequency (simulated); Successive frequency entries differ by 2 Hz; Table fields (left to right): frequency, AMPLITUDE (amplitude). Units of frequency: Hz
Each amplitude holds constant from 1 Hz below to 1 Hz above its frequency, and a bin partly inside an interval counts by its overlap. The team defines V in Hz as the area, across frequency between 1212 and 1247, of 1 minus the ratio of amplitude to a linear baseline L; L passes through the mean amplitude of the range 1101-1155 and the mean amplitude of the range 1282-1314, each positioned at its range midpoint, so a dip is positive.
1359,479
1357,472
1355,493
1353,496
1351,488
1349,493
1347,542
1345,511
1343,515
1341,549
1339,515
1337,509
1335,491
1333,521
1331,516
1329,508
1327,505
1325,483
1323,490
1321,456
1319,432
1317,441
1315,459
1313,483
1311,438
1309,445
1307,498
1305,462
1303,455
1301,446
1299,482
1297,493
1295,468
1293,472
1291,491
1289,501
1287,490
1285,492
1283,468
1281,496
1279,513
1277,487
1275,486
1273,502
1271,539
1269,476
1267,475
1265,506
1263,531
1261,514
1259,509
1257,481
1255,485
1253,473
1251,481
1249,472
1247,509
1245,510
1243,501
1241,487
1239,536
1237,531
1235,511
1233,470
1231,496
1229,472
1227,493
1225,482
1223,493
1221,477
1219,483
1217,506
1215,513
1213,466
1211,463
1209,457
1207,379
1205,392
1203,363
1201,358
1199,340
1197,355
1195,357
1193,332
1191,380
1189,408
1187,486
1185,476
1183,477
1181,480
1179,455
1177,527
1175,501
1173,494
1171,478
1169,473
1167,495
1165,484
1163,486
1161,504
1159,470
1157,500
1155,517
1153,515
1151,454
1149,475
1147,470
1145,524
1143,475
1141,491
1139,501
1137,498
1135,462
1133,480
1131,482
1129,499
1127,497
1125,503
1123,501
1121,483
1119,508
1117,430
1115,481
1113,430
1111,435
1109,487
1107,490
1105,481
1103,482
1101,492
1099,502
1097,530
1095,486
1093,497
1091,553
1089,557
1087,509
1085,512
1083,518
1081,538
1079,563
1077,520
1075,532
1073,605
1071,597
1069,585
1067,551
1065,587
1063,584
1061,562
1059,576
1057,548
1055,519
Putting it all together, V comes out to -1.4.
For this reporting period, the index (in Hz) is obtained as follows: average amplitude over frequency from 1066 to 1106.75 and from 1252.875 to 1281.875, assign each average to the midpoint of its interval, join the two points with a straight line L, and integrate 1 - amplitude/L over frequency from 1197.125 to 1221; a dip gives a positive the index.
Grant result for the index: 3.8 Hz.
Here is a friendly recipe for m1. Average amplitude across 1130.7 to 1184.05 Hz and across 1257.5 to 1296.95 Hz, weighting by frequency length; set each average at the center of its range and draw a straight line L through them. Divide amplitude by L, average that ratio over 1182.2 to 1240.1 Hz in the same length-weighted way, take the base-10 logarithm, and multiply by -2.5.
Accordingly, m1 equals 0.10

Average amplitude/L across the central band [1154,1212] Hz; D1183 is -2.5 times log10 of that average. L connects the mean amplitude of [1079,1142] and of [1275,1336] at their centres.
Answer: 0.10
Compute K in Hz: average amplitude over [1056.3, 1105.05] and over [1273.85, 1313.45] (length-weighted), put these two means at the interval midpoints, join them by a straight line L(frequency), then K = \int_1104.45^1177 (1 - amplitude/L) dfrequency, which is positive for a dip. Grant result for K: 5.1 Hz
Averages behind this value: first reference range 540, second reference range 478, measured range 485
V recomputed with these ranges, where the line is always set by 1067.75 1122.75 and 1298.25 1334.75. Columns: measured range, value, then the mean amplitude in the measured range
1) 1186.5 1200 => 3.2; 376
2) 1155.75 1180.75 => 0.5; 489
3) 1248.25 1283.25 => -0.9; 495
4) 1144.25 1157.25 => 0.2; 493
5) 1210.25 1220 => 0.1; 487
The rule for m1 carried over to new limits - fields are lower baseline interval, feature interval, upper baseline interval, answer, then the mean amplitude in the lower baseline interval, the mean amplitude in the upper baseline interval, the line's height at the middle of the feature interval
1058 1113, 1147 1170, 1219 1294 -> 0.058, 529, 495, 514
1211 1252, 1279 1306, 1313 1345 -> 0.031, 494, 493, 493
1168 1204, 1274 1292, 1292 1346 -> -0.052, 430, 483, 469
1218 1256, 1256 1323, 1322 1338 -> 0.037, 493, 503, 498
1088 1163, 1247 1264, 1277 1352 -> -0.014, 490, 487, 488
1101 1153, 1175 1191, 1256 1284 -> 0.045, 482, 499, 488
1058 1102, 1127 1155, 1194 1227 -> 0.007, 543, 432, 491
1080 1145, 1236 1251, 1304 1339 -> -0.044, 494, 480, 485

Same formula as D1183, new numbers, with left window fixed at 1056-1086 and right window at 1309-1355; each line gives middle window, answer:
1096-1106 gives 0.11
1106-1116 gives 0.18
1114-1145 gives 0.12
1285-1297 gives 0.04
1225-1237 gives 0.06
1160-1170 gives 0.10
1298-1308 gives 0.07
